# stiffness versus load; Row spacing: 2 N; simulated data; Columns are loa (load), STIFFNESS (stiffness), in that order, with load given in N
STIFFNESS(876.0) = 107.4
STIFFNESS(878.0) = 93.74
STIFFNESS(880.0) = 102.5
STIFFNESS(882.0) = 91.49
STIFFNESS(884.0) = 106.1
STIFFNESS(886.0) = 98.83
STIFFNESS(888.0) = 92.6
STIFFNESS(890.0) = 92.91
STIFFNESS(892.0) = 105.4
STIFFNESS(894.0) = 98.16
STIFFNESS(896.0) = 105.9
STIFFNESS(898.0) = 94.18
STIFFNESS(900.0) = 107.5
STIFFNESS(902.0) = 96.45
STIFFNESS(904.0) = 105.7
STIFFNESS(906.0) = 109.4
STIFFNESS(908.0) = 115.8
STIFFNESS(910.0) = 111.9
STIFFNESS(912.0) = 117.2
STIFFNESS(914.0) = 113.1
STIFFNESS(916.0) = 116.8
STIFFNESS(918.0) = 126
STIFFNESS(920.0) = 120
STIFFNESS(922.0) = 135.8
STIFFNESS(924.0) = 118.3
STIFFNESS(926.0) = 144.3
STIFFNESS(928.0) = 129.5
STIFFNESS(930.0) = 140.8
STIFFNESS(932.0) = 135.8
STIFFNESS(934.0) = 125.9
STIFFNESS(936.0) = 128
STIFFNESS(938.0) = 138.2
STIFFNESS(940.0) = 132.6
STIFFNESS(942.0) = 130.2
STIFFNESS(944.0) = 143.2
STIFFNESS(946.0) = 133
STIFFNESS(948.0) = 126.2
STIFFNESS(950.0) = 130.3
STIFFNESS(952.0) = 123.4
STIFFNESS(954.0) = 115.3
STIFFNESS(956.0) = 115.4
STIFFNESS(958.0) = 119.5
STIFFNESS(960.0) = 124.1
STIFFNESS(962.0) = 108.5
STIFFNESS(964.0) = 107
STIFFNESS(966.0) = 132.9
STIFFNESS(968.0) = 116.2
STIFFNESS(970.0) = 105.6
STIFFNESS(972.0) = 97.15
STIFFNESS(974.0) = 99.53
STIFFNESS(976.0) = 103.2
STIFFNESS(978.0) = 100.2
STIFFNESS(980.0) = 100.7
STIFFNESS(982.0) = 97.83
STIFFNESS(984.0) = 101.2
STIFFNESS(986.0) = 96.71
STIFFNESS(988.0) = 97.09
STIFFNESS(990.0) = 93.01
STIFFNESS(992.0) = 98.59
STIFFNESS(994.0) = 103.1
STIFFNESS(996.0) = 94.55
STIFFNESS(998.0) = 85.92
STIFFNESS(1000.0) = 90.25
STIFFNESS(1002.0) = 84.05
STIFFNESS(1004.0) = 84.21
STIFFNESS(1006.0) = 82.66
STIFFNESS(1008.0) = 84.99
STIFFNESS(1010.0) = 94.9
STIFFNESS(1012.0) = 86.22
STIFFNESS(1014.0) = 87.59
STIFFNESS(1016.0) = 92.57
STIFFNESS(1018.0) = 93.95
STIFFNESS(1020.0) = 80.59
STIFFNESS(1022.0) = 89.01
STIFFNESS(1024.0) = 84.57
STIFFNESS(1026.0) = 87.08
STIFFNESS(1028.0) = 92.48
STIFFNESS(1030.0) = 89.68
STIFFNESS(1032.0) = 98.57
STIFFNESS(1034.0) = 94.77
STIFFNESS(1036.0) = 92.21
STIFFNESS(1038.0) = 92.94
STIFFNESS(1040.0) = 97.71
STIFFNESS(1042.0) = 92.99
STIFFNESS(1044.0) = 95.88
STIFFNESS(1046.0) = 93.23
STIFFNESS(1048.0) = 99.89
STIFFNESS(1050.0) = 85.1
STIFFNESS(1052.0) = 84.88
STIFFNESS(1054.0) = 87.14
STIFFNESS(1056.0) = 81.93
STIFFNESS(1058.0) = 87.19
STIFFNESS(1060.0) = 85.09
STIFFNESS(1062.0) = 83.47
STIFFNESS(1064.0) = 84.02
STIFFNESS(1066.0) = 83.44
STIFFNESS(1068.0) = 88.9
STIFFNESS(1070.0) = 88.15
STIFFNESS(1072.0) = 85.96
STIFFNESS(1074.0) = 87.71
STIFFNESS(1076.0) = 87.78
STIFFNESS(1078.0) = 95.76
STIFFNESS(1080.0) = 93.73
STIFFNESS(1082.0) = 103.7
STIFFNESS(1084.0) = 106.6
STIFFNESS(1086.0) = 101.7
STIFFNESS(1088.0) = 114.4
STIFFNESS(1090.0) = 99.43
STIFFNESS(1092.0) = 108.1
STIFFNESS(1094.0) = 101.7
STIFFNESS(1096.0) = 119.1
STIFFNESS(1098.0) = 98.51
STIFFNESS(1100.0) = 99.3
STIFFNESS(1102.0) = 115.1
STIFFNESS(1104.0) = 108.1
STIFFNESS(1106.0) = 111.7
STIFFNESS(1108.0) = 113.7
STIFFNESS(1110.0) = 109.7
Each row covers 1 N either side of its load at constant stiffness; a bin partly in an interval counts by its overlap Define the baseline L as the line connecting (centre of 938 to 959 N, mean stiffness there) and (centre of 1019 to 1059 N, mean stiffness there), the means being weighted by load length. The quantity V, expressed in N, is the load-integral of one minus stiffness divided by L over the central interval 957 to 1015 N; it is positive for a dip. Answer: 6.8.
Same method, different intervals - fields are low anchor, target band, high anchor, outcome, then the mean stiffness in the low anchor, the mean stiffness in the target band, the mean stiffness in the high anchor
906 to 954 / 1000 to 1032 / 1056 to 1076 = 4.1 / 127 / 88.1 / 85.9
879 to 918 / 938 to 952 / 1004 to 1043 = -4.6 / 105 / 132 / 90.1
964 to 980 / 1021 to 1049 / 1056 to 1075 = -0.1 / 107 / 92.9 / 85.8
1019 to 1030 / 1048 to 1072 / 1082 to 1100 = 2.7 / 87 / 86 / 106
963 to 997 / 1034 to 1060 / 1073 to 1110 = 3.1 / 103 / 90.8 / 104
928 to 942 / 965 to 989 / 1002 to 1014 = 0.5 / 133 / 104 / 86.5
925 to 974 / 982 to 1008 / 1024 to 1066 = 3.8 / 125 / 92.5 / 90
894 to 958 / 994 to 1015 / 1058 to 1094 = 3.7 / 122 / 88.3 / 94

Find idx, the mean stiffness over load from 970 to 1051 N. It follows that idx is 93.1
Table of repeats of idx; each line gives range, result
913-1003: 115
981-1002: 95.3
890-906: 102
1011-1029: 88.2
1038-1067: 88.9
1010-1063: 90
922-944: 133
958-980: 109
